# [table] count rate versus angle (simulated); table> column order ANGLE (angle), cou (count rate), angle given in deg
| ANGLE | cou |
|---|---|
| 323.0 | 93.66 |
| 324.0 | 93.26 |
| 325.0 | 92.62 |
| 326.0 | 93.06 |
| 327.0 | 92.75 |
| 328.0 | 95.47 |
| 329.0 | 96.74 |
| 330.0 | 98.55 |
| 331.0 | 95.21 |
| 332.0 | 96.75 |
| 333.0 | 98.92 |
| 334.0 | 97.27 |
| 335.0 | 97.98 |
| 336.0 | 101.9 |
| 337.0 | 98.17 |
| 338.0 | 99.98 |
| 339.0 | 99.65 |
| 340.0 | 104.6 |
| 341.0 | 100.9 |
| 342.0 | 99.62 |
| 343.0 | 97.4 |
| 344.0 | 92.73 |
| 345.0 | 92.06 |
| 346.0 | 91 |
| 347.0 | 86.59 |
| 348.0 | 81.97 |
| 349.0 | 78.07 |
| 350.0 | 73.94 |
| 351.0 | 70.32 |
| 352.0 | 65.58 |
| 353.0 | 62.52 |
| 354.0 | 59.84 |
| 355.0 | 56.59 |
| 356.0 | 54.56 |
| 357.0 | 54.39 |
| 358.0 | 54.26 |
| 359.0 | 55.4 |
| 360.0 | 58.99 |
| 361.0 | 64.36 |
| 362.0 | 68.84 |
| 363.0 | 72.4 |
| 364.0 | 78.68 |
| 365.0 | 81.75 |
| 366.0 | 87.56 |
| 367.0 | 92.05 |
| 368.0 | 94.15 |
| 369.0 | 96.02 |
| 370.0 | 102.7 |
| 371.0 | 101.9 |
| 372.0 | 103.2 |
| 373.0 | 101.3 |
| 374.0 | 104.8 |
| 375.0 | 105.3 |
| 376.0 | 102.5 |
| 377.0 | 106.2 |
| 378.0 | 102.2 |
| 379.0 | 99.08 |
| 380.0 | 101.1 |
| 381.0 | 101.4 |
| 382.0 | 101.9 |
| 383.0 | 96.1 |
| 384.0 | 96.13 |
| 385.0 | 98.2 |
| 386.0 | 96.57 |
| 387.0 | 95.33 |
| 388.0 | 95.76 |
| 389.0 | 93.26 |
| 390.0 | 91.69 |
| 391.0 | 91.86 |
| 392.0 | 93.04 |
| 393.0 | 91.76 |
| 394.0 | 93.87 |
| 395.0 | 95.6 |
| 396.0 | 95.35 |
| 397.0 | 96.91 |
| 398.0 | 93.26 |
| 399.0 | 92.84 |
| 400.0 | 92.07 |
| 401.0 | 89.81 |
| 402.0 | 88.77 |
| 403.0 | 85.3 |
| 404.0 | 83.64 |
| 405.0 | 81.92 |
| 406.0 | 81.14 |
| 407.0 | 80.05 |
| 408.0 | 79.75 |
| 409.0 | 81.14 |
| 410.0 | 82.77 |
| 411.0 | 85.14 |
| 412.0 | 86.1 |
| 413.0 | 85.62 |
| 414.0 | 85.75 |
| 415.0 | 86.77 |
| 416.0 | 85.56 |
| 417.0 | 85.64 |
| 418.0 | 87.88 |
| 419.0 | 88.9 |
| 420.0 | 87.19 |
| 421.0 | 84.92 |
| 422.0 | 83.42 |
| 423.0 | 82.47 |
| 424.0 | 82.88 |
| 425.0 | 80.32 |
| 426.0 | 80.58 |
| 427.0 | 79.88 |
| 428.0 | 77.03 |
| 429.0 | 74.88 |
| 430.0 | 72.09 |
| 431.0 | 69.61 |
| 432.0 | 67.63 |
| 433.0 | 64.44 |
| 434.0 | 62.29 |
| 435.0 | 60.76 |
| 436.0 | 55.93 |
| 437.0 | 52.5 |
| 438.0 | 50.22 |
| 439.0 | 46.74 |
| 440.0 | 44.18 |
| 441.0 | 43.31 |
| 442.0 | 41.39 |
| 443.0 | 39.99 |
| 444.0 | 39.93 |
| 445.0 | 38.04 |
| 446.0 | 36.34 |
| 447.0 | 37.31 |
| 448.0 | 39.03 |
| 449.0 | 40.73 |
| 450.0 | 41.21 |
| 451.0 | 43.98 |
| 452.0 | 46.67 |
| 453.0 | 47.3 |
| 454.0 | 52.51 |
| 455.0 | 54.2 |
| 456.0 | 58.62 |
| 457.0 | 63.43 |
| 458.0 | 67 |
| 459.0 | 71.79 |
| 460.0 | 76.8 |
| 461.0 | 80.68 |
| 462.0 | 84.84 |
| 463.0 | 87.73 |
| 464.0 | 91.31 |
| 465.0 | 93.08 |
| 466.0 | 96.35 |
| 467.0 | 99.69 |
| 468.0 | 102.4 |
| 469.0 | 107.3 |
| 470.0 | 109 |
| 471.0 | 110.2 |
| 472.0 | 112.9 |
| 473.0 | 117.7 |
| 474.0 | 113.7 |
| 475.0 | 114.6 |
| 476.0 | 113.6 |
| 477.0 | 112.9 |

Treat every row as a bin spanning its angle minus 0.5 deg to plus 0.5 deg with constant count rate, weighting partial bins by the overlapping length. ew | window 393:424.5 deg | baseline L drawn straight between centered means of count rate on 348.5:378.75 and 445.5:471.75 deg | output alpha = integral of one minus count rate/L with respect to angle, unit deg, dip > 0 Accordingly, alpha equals -4.5 deg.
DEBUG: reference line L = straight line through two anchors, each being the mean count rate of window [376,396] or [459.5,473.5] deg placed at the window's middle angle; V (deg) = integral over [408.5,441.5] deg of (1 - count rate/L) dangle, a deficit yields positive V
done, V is 7.9 deg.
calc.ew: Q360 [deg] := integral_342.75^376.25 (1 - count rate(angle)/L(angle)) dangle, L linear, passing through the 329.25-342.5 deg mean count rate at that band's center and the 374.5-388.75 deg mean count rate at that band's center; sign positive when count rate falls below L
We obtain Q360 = 6.4 deg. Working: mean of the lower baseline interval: 99.1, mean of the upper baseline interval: 99.7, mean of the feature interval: 80.4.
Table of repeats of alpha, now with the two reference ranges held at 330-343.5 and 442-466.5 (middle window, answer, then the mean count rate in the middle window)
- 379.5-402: -4.0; 95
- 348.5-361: 4.2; 62.1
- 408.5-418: -1.6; 85.1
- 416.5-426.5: -2.0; 84.4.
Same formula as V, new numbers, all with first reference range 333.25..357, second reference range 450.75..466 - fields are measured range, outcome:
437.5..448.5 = 4.6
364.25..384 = -4.4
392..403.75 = -2.2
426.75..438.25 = 1.2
